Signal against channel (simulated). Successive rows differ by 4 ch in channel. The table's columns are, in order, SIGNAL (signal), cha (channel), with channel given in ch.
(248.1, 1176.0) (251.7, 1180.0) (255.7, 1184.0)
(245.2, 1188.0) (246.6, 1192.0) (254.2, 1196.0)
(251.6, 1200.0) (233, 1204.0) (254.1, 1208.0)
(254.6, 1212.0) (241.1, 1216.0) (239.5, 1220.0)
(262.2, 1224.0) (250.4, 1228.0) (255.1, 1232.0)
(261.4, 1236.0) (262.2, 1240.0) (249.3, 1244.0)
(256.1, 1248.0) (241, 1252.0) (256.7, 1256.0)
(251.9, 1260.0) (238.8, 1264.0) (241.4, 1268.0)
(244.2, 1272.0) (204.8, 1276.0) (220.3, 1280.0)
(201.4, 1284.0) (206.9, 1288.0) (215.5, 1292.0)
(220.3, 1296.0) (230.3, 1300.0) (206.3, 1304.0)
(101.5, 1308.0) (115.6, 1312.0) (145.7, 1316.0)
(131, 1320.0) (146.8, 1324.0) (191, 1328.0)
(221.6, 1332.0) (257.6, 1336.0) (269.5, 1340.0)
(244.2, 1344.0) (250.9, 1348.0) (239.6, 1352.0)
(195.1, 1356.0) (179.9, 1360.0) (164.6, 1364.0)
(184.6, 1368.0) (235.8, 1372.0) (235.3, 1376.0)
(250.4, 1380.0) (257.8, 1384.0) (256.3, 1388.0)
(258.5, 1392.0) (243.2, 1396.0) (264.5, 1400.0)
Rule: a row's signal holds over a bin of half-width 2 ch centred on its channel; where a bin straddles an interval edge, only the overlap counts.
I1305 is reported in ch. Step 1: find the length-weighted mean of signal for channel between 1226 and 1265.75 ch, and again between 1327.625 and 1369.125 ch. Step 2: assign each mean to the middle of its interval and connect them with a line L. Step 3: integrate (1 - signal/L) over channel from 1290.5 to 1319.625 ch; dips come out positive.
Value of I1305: 7.6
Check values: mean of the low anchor 252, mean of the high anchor 220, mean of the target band 173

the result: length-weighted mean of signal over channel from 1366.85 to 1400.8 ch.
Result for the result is 244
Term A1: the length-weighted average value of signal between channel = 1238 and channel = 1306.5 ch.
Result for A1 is 231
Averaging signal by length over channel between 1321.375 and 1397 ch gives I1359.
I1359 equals 224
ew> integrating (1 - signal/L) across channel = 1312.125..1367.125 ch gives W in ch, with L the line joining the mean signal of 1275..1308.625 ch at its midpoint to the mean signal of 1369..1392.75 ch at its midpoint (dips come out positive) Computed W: 6.7 ch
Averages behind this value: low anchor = 205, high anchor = 246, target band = 200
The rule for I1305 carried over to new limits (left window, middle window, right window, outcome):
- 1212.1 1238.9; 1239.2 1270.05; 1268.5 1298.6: -1.9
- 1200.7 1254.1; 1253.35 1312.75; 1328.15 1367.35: 6.3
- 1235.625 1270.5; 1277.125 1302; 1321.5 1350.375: 2.4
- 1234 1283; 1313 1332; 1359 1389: 5.9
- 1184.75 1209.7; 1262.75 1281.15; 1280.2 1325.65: -3.0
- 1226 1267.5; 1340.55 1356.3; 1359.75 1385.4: -1.1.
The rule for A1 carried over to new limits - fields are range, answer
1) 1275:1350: 199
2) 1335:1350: 255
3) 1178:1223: 248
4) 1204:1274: 250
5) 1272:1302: 216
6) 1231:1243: 259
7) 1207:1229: 250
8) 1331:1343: 251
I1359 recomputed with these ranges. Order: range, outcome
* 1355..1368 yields 179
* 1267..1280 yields 228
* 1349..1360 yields 214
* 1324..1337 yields 209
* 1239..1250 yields 255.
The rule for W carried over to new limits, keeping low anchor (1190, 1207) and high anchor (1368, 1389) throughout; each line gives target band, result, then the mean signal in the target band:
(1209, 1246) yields -1.1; 253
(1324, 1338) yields 1.7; 212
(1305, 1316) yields 5.4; 124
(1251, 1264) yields -0.2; 249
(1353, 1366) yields 3.1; 184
